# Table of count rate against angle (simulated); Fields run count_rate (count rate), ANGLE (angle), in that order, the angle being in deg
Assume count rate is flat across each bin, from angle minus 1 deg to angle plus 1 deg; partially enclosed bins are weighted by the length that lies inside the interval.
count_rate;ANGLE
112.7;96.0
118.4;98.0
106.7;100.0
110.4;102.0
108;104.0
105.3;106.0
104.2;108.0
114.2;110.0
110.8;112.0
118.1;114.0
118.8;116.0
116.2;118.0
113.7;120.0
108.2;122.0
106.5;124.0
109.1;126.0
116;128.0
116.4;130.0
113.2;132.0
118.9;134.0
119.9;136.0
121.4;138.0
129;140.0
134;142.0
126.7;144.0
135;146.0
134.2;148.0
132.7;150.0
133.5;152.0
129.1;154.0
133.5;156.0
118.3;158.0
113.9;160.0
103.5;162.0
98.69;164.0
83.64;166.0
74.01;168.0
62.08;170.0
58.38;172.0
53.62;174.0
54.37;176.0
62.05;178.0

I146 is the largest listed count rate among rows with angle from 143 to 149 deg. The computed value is 135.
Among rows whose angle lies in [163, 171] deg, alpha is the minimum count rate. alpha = 62.08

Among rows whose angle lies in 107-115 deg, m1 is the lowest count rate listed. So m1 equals 104.2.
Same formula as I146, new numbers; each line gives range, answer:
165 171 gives 83.64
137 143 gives 134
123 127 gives 109.1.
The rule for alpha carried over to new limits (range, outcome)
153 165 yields 98.69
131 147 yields 113.2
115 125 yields 106.5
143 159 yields 118.3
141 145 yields 126.7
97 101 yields 106.7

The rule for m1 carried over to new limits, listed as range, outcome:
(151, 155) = 129.1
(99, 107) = 105.3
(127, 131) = 116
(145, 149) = 134.2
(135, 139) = 119.9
